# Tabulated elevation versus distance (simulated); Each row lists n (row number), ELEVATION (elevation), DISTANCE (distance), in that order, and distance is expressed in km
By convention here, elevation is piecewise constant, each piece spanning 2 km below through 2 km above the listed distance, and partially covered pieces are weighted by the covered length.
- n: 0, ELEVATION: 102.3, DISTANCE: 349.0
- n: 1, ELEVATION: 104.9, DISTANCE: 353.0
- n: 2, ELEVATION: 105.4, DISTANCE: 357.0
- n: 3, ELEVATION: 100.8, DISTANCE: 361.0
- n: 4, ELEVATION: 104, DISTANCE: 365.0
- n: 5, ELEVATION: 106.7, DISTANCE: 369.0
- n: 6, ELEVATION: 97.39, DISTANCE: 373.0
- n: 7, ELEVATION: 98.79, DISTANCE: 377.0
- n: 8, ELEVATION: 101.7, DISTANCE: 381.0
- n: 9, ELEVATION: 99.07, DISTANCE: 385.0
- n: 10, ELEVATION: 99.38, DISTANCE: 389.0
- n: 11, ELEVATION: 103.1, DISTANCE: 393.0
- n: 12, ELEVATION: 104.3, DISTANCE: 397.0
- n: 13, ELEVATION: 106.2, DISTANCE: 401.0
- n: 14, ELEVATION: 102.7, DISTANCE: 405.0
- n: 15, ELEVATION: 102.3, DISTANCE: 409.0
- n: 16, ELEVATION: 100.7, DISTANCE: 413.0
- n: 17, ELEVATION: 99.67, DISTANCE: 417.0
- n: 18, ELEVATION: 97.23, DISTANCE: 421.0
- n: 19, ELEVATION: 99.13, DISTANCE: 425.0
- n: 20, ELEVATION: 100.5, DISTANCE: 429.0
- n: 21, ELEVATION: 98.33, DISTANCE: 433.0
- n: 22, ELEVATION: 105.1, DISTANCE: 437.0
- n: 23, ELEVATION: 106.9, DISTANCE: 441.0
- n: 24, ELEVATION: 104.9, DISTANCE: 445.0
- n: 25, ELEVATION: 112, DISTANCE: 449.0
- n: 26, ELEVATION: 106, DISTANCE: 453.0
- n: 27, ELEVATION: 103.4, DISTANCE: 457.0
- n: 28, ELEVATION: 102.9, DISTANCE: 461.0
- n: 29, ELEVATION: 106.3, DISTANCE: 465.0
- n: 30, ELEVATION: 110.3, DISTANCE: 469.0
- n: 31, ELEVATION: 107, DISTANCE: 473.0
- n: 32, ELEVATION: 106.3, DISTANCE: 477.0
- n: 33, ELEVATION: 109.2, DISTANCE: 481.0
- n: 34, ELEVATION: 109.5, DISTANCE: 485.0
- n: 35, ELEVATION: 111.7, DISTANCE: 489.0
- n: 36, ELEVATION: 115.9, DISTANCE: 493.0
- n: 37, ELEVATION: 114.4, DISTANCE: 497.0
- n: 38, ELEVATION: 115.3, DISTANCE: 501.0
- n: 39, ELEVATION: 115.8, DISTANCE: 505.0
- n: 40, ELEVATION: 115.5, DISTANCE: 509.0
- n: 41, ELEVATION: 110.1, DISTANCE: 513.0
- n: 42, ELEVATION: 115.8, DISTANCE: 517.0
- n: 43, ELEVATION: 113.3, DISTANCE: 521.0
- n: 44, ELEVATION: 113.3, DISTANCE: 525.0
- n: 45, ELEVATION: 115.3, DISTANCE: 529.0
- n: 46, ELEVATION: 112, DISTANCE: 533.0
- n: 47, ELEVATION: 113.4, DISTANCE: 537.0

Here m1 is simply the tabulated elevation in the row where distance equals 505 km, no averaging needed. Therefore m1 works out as 115.8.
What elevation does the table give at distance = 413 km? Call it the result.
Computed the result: 100.7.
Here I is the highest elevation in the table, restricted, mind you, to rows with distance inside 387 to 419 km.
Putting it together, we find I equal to 106.2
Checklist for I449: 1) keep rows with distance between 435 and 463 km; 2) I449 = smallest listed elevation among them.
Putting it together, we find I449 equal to 102.9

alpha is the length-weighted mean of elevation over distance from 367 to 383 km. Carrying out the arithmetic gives 101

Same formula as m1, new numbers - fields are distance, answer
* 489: 111.7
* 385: 99.07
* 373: 97.39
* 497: 114.4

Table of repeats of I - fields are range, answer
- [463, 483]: 110.3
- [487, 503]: 115.9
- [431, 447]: 106.9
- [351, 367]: 105.4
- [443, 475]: 112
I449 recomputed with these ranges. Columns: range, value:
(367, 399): 97.39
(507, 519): 110.1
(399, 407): 102.7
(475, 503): 106.3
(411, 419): 99.67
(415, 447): 97.23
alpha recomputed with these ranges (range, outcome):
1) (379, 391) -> 100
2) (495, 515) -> 114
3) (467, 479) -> 108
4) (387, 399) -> 102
